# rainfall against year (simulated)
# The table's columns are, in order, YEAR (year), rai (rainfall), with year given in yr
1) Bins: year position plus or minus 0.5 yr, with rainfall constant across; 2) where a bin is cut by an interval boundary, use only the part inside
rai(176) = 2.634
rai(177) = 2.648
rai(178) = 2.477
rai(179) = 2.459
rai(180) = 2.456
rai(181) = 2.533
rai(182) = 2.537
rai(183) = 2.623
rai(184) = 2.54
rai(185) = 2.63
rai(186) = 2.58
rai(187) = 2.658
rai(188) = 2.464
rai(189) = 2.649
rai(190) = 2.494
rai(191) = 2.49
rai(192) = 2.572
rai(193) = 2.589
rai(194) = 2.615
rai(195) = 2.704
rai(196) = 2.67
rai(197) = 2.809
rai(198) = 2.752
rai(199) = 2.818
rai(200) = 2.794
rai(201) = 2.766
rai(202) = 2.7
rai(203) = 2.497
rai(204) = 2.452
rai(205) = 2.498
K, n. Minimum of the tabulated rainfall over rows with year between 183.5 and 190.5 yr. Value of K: 2.464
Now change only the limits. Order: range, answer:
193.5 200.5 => 2.615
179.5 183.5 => 2.456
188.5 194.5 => 2.49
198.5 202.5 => 2.7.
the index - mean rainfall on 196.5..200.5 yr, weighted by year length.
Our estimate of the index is 2.79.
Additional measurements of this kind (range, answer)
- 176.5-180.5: 2.51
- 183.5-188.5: 2.57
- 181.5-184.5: 2.57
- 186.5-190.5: 2.57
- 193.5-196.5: 2.66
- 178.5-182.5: 2.5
